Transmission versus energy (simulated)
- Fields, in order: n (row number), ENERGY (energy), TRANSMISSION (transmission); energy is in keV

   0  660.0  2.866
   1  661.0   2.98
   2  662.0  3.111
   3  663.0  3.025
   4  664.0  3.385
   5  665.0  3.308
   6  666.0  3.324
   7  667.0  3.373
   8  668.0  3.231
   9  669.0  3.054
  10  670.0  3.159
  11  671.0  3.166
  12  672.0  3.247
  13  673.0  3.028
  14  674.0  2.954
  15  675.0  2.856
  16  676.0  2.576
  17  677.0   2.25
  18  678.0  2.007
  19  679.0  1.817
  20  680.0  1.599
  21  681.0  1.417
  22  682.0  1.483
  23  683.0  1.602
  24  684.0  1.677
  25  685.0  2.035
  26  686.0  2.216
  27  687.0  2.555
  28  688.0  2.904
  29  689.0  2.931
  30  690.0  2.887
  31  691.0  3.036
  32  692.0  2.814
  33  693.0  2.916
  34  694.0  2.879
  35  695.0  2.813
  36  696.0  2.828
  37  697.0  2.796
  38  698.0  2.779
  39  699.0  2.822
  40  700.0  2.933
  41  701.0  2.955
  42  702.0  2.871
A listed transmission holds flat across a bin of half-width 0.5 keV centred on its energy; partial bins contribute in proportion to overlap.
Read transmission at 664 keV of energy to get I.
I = 3.385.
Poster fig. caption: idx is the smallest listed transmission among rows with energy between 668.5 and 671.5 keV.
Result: 3.054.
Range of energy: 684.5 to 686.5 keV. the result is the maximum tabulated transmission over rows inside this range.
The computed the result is 2.216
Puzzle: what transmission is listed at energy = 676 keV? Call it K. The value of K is 2.576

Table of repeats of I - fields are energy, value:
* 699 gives 2.822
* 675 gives 2.856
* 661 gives 2.98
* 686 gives 2.216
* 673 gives 3.028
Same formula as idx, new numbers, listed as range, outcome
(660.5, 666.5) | 2.98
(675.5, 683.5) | 1.417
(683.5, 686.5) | 1.677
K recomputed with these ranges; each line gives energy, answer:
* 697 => 2.796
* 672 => 3.247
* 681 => 1.417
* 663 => 3.025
